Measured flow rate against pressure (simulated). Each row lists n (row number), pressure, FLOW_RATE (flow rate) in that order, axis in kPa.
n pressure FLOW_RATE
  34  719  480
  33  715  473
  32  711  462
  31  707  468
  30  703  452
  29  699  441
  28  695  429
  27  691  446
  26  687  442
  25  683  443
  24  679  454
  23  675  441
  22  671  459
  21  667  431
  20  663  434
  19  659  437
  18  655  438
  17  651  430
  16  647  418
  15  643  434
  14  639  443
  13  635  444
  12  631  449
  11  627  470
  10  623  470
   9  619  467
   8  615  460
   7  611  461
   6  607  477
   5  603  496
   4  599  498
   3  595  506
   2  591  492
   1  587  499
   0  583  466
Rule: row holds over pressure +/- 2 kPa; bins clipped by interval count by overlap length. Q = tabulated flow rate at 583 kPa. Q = 466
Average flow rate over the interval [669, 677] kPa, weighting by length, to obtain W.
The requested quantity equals 450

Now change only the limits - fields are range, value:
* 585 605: 498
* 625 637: 454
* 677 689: 446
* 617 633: 464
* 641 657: 430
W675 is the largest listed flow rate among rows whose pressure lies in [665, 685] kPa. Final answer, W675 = 459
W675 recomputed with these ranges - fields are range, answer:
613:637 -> 470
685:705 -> 452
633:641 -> 444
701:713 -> 468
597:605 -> 498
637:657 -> 443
